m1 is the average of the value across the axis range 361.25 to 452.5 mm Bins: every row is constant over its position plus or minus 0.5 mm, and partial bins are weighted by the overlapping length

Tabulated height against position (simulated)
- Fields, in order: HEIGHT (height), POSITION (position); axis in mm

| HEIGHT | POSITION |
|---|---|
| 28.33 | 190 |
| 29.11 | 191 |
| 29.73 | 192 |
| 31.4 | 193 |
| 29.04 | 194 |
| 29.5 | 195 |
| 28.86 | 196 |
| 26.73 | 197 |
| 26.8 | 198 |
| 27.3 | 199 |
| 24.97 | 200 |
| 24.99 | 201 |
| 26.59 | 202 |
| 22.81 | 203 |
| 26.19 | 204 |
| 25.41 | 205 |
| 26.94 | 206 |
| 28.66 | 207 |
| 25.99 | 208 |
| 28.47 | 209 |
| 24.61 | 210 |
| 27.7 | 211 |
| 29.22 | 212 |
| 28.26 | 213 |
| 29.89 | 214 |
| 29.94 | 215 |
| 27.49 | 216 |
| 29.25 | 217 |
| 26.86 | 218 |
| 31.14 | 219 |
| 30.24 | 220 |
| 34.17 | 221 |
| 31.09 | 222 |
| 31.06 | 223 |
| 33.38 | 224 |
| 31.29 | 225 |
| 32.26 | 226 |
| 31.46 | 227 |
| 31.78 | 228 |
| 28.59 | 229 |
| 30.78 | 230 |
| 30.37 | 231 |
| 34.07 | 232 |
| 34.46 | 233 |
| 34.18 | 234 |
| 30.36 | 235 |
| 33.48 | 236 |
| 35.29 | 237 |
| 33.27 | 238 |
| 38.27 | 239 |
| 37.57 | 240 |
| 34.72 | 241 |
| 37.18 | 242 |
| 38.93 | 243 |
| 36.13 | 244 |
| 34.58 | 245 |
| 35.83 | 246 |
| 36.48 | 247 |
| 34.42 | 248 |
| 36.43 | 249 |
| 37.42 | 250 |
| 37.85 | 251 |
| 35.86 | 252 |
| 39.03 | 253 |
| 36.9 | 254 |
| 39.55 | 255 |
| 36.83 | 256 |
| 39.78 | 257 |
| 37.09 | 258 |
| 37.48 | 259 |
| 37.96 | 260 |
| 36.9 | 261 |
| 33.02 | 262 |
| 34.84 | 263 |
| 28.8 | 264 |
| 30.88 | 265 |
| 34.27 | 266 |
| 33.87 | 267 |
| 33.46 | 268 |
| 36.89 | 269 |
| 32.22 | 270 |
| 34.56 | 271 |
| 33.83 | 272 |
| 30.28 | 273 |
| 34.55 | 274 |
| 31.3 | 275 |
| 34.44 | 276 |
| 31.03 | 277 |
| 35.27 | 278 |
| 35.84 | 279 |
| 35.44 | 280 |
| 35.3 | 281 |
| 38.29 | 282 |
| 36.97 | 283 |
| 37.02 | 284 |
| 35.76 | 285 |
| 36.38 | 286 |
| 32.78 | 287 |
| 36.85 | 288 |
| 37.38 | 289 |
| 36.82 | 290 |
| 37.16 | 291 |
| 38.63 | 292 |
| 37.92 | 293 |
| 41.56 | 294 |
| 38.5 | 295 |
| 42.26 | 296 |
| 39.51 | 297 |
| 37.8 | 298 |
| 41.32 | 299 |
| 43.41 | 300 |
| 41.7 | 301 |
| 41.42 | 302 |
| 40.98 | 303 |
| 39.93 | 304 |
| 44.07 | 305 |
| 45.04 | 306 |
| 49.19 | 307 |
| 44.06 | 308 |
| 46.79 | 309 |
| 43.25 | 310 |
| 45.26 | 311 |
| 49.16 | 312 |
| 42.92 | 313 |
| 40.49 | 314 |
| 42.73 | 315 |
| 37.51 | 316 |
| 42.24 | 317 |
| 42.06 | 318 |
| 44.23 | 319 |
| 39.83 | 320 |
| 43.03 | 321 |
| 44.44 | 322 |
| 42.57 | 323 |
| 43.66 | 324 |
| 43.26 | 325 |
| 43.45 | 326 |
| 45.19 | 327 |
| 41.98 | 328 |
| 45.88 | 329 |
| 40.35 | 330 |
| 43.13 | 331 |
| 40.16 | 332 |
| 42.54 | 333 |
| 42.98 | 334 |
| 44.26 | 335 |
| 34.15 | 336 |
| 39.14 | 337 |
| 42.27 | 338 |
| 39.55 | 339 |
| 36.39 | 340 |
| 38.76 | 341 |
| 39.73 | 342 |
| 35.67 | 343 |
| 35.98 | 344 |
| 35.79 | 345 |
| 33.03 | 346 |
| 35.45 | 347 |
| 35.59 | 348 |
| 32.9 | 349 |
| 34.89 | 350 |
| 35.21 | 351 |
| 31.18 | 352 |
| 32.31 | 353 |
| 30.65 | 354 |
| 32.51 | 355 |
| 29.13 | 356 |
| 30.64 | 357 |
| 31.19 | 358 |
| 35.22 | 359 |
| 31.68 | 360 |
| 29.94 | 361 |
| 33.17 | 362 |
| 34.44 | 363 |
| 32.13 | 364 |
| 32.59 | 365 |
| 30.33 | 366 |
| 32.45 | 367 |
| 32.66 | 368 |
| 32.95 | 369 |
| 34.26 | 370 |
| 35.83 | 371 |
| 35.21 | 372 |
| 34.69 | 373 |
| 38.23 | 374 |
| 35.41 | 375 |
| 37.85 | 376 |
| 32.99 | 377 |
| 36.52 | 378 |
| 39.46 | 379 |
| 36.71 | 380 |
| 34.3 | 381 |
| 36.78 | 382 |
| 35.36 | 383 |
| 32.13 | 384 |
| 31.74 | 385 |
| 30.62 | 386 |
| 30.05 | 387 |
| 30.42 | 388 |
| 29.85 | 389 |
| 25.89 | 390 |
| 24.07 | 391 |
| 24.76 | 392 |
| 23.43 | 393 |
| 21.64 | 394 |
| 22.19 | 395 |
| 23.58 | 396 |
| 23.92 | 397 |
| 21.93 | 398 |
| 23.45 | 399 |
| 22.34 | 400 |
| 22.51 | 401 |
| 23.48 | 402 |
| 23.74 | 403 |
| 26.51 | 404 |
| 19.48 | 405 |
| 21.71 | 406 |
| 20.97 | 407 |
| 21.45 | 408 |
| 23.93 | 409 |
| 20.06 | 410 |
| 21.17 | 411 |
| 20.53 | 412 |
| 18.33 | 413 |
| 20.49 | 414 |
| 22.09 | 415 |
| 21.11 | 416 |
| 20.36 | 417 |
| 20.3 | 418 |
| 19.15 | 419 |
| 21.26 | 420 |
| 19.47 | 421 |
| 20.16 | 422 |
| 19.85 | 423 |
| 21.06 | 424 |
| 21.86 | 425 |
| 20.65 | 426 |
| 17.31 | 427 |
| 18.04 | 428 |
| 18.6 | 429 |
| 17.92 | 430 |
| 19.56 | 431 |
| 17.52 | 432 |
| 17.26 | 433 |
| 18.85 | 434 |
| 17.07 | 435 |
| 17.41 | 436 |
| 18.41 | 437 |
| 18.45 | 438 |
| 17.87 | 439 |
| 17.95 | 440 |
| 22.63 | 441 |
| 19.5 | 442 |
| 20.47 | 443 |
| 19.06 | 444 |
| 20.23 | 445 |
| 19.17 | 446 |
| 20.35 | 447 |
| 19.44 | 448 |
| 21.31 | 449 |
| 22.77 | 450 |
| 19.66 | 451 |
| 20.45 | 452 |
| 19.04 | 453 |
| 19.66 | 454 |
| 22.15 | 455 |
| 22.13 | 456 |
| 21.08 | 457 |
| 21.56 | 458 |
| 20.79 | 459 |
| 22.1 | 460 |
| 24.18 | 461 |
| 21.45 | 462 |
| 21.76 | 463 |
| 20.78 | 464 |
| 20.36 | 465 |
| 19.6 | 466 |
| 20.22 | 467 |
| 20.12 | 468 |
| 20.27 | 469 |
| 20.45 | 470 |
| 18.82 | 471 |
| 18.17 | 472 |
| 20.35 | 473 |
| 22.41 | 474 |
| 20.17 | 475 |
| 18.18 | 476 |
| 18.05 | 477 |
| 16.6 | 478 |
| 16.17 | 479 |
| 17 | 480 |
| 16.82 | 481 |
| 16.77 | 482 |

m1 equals 24.8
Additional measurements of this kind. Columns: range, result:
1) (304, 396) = 36.6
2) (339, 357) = 34.5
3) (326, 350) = 39.2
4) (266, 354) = 38.9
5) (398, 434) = 20.7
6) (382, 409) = 25.5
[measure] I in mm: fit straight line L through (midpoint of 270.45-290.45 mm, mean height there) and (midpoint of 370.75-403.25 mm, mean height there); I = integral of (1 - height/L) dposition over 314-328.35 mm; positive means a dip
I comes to -4.2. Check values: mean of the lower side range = 35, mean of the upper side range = 29.7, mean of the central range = 42.5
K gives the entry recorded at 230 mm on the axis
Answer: 30.78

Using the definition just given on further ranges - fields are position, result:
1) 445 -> 20.23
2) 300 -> 43.41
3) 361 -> 29.94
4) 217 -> 29.25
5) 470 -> 20.45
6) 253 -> 39.03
